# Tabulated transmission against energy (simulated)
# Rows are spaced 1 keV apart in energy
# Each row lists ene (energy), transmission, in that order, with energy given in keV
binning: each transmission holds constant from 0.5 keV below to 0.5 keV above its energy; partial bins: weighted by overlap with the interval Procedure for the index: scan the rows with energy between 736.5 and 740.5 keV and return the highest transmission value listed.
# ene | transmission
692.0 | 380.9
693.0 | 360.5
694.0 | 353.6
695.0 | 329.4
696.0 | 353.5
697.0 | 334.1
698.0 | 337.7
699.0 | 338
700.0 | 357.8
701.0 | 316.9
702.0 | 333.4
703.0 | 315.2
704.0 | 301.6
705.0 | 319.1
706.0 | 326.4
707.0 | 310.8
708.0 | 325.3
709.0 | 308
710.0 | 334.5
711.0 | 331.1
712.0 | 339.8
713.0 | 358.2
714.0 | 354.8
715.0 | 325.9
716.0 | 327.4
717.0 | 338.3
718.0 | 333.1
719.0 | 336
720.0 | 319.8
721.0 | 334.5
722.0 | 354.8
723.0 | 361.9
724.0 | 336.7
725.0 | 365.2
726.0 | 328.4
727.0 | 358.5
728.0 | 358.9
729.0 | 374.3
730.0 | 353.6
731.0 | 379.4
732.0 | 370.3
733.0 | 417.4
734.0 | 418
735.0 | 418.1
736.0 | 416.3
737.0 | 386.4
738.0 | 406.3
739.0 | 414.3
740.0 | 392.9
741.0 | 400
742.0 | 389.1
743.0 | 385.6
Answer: 414.3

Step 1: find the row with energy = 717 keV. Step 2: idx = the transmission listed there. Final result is 338.3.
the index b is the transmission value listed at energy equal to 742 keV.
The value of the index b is 389.1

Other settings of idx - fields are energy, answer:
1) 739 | 414.3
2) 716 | 327.4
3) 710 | 334.5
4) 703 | 315.2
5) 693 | 360.5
